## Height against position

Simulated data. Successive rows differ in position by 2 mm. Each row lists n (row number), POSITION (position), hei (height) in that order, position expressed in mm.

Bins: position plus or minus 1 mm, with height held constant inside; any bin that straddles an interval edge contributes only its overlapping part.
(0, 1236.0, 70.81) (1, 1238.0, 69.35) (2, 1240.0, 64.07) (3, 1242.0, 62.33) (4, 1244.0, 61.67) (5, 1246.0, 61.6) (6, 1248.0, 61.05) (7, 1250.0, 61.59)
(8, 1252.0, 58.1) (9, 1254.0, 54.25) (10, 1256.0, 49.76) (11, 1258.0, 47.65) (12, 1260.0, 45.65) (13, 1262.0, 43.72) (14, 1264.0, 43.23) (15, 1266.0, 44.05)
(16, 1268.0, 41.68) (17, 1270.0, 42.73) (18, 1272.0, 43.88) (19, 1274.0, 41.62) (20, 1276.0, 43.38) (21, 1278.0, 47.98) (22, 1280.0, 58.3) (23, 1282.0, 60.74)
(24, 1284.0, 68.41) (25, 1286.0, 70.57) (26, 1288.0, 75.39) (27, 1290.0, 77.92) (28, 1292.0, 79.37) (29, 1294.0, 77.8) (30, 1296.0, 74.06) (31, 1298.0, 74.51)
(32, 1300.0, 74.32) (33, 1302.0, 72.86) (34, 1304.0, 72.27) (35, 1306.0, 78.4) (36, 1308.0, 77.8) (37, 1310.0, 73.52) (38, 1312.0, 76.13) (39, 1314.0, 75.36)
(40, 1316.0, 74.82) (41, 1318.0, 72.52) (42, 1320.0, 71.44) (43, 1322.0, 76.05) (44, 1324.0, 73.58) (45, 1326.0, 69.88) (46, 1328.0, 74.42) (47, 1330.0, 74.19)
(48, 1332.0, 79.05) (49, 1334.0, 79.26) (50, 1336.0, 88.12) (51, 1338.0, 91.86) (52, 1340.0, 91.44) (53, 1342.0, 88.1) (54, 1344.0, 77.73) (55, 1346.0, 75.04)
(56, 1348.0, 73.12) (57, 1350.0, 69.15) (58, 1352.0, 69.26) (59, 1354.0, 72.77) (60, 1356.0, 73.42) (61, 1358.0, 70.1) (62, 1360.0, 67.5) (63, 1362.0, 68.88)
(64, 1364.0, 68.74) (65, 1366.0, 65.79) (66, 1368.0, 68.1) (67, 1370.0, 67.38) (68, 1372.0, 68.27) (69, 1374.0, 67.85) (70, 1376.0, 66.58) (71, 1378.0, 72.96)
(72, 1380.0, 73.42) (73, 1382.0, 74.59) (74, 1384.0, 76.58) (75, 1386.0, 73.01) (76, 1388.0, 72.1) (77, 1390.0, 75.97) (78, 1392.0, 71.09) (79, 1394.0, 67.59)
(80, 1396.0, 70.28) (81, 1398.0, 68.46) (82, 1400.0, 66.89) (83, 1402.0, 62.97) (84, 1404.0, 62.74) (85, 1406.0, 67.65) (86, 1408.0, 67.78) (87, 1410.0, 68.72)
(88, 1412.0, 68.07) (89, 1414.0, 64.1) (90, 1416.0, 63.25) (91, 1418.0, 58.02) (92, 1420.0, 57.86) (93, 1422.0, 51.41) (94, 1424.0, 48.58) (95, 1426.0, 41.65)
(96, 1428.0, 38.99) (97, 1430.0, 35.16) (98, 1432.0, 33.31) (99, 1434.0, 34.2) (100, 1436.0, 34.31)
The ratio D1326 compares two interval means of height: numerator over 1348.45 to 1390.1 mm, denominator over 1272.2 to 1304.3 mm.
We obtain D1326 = 1.07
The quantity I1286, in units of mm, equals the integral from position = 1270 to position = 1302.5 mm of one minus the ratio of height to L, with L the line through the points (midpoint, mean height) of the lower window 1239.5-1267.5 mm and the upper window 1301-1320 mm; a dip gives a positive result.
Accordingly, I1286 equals 1.0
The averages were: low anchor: 53.8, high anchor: 74.7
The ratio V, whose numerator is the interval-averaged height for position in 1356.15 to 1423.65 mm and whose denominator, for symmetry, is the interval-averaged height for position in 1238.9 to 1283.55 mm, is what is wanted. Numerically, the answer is 1.30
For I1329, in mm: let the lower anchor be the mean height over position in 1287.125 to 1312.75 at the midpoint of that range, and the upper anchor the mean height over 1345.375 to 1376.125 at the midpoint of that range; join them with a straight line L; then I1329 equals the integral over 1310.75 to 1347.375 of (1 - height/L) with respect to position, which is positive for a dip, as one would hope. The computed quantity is -2.78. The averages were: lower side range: 75.7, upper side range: 69.5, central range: 78.2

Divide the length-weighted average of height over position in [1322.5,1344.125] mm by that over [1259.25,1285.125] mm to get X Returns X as 1.67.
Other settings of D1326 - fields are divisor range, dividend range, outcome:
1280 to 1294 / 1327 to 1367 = 1.06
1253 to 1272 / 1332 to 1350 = 1.79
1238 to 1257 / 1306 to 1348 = 1.30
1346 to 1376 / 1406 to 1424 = 0.89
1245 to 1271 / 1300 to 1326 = 1.48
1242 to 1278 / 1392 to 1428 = 1.23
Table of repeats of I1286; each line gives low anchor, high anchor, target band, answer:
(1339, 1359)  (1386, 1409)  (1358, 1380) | 1.3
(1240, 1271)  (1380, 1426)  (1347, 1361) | -2.1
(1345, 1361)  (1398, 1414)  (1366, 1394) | -0.9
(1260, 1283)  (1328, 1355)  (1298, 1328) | -4.0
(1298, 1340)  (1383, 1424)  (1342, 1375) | 0.5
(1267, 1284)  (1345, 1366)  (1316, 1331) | -2.8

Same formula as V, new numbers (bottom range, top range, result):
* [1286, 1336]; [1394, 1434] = 0.76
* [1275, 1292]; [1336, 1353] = 1.25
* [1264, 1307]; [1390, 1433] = 0.95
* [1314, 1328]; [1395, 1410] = 0.91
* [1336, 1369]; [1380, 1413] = 0.93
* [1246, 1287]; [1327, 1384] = 1.44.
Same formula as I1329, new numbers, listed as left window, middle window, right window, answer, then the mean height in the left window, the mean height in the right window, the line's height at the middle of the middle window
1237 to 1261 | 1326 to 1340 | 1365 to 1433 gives -4.6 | 58.1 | 63.4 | 61.1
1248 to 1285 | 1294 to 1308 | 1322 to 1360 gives -2.8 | 50.1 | 77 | 62.6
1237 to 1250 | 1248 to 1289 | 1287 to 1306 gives 9.9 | 63.2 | 75.5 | 69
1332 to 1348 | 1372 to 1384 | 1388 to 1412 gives 0.4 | 83.5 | 68.4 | 73.9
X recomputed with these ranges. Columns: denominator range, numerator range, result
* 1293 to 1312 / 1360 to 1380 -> 0.91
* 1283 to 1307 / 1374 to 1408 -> 0.94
